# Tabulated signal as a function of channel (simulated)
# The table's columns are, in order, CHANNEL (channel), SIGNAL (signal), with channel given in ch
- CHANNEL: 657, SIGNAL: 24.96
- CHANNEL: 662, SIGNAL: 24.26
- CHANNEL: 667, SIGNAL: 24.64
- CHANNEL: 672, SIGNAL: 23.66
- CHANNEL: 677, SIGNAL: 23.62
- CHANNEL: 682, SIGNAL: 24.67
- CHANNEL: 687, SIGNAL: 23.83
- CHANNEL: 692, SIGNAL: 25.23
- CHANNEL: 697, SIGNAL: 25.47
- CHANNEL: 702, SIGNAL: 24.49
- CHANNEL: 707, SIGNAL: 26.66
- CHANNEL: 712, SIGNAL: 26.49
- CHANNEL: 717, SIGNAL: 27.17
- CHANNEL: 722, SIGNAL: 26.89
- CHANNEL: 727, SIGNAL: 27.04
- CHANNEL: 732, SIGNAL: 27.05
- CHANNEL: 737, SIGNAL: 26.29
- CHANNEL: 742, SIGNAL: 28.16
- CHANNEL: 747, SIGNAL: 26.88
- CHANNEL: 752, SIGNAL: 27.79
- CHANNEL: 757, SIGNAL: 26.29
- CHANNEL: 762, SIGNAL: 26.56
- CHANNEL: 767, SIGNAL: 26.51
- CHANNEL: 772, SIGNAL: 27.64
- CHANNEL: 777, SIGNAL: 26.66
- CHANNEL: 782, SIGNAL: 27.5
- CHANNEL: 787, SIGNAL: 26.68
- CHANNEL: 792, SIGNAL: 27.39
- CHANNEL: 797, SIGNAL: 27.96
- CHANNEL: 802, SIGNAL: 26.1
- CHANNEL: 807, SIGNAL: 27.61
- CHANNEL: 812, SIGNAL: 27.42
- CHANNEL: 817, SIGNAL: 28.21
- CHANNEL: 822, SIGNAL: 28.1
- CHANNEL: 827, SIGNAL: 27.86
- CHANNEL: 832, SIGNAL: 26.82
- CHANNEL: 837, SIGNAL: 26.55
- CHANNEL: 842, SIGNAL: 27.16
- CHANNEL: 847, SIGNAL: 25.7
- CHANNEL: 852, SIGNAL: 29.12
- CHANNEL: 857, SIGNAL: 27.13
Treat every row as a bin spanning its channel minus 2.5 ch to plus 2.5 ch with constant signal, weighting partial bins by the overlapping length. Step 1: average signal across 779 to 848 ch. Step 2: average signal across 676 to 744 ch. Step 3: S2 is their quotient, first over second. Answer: 1.0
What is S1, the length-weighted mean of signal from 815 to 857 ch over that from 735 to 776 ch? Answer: 1.01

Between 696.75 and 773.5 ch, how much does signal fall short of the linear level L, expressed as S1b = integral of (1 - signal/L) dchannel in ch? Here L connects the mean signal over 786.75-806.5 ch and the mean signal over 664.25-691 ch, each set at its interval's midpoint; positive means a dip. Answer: -3.4 ch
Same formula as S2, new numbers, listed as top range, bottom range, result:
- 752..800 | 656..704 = 1.11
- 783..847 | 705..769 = 1.01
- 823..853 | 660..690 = 1.13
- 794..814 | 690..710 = 1.07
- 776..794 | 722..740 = 1.01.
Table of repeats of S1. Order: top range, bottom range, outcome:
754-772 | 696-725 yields 1.02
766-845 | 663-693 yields 1.13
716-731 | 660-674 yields 1.12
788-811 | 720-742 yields 1.01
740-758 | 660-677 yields 1.13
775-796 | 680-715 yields 1.07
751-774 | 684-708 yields 1.07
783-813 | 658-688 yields 1.13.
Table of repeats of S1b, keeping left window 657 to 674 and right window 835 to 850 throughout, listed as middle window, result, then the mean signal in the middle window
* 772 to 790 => -0.89 ch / 27.1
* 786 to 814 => -1.29 ch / 27.2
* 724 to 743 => -1.41 ch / 27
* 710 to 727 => -1.29 ch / 26.9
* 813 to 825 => -0.82 ch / 28.1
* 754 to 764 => -0.39 ch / 26.5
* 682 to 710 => -0.47 ch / 25.1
